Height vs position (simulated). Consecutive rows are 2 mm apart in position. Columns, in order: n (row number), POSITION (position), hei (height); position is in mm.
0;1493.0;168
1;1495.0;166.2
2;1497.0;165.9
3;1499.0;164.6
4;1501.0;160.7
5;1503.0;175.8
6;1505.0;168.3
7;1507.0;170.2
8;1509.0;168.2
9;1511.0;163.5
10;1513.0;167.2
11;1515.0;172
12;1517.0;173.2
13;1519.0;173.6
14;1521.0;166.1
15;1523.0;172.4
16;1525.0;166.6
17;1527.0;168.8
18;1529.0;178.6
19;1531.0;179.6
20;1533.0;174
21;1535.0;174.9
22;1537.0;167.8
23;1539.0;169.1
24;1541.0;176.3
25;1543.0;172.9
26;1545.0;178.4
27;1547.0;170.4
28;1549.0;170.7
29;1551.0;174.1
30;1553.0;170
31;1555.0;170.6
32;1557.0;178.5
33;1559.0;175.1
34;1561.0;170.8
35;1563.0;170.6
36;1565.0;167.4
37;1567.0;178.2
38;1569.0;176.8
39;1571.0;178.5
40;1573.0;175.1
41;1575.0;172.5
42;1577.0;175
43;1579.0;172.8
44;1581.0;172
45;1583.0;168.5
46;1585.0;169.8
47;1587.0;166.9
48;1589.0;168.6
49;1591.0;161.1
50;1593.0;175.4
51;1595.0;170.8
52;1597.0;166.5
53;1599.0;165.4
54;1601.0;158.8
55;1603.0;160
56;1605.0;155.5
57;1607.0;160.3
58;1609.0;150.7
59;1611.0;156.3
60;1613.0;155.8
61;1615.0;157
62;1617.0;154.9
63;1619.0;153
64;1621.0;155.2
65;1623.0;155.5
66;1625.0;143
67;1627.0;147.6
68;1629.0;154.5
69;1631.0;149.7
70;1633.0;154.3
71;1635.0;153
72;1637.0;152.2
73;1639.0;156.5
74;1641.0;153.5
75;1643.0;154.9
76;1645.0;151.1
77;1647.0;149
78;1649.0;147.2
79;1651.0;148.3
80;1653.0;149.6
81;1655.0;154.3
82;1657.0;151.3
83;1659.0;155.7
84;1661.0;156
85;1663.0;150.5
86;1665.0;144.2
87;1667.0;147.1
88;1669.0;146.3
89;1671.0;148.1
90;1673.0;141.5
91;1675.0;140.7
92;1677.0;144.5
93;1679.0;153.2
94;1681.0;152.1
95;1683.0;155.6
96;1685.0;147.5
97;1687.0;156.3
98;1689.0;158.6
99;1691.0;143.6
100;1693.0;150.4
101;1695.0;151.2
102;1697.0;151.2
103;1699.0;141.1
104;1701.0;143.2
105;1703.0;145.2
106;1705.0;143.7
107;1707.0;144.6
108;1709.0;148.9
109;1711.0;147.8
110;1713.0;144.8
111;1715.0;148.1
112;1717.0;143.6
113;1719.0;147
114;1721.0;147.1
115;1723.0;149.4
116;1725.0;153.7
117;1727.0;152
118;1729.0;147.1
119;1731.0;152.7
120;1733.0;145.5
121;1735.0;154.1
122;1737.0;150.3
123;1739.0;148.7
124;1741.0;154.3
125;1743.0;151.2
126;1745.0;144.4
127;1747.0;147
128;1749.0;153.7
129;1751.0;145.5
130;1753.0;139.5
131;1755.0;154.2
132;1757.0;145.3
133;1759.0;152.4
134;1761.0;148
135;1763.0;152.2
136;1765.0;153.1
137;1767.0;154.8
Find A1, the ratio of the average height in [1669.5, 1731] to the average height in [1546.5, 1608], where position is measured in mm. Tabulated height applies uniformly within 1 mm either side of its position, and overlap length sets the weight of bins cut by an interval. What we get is 0.87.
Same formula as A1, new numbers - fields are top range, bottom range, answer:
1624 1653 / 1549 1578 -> 0.87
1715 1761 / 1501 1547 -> 0.87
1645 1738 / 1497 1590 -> 0.87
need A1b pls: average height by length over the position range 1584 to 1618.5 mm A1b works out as 162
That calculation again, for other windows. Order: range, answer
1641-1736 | 149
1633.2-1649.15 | 153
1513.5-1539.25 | 172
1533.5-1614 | 169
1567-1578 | 176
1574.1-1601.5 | 169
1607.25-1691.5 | 151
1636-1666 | 152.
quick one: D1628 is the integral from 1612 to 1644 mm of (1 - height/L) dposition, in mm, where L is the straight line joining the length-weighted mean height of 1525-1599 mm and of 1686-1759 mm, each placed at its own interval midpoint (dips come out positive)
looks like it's 1.8 mm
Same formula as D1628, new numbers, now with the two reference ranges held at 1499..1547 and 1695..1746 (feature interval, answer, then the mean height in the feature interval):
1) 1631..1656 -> 0.8 mm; 152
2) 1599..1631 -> 1.1 mm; 155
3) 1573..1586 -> -0.6 mm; 172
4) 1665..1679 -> 0.8 mm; 145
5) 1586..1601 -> -0.4 mm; 167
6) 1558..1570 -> -0.5 mm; 173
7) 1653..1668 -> 0.4 mm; 151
